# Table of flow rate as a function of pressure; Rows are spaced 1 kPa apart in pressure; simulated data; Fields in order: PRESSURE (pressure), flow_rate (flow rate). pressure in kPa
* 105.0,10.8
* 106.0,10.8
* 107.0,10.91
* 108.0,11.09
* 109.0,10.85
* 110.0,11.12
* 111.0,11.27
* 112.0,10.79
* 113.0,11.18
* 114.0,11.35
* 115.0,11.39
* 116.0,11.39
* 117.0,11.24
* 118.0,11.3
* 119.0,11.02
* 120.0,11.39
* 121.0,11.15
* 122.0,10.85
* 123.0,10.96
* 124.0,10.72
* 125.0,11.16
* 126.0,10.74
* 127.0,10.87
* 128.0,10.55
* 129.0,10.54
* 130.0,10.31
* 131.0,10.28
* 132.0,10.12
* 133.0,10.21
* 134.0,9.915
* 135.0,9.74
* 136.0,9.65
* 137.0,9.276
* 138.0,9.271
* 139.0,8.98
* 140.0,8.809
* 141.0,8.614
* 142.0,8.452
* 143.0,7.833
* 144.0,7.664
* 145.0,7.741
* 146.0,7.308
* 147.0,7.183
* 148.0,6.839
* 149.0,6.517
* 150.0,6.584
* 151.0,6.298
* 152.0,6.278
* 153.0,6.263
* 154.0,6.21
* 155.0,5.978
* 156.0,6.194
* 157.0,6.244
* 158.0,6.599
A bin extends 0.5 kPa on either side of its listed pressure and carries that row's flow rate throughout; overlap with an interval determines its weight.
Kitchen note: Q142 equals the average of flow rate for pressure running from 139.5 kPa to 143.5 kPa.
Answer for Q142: 8.43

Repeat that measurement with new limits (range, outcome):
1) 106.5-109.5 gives 11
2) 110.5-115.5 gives 11.2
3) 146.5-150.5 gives 6.78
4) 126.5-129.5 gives 10.7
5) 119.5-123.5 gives 11.1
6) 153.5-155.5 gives 6.09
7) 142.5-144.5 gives 7.75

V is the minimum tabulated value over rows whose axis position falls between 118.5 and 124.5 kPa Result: 10.72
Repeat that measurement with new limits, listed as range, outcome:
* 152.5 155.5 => 5.978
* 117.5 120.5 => 11.02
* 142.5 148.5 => 6.839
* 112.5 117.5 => 11.18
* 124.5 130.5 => 10.31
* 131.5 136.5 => 9.65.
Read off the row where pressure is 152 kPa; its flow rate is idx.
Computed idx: 6.278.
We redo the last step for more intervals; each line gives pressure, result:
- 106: 10.8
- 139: 8.98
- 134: 9.915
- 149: 6.517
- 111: 11.27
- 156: 6.194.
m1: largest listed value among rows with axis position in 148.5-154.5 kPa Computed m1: 6.584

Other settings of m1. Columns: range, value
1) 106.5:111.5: 11.27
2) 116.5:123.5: 11.39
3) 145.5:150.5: 7.308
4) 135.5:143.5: 9.65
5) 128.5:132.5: 10.54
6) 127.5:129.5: 10.55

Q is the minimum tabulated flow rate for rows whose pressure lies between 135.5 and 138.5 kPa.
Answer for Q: 9.271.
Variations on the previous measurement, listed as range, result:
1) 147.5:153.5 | 6.263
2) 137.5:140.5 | 8.809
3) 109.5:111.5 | 11.12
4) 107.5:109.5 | 10.85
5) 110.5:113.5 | 10.79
